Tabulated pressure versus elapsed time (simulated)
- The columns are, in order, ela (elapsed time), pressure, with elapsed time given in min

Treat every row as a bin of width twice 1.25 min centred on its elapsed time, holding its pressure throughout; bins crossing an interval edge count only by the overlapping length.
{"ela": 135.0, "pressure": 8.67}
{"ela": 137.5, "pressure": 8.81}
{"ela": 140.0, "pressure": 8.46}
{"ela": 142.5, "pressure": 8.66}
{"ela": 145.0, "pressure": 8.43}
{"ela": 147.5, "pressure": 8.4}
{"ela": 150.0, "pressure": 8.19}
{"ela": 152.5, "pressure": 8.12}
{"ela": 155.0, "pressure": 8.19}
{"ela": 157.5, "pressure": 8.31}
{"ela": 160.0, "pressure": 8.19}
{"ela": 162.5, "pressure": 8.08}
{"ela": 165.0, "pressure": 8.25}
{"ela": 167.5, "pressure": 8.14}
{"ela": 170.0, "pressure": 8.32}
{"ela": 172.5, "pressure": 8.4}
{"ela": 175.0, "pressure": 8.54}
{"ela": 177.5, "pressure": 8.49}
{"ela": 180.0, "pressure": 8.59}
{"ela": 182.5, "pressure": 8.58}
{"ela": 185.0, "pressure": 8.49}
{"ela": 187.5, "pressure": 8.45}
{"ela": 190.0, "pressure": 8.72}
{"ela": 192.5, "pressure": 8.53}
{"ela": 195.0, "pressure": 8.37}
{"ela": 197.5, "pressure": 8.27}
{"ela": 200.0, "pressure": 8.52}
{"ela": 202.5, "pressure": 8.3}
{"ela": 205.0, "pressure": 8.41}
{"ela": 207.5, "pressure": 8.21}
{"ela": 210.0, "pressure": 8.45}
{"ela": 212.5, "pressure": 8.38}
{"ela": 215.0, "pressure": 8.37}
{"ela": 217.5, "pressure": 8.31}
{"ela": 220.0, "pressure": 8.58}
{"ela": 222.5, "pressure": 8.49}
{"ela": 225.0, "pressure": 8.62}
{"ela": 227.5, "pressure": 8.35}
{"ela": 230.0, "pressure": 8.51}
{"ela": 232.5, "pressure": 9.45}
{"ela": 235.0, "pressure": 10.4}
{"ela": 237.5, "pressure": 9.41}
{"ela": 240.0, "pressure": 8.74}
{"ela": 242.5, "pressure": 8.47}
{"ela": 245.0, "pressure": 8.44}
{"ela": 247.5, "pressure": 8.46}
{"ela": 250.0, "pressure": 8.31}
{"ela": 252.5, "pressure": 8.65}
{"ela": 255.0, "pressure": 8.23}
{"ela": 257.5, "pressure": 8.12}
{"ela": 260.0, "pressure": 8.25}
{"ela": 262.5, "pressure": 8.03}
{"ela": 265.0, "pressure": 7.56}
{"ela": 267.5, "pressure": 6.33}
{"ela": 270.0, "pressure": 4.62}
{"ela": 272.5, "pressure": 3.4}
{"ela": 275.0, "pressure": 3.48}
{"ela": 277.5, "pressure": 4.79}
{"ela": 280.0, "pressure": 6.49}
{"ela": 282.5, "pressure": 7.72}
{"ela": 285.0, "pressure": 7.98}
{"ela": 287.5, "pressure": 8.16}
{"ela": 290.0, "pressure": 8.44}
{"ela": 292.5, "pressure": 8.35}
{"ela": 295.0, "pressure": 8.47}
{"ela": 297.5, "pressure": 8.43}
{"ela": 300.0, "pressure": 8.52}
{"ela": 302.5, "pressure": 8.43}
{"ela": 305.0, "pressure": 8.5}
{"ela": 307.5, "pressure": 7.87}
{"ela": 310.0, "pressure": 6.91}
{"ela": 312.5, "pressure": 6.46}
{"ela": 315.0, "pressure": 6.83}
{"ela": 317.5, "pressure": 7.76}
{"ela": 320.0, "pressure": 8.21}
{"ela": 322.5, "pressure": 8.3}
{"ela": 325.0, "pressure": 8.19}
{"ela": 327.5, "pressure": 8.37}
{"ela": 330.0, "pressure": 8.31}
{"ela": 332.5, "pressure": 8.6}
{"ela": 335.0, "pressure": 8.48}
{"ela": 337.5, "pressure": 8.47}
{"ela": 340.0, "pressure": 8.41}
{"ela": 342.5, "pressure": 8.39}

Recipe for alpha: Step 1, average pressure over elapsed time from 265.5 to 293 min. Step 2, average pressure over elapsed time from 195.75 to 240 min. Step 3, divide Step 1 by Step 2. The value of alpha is 0.7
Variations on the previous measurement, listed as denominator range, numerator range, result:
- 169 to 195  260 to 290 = 0.75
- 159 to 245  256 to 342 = 0.88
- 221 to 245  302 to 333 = 0.88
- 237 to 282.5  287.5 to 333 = 1.12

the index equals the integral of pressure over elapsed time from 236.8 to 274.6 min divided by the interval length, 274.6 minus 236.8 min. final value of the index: 7.55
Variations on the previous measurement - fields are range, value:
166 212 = 8.43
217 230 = 8.48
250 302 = 7.25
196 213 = 8.36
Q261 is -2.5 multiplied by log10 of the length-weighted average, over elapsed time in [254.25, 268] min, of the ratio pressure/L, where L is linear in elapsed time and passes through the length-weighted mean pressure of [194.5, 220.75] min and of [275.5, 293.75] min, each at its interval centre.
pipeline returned -0.03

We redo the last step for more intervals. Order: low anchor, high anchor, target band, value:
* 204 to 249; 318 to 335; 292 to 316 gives 0.070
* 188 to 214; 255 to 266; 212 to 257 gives -0.061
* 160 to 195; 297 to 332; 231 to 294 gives 0.070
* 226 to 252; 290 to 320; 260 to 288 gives 0.310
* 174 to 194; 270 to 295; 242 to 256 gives -0.168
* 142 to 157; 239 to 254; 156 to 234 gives -0.006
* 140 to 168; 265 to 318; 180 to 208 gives -0.071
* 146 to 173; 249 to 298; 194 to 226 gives -0.087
